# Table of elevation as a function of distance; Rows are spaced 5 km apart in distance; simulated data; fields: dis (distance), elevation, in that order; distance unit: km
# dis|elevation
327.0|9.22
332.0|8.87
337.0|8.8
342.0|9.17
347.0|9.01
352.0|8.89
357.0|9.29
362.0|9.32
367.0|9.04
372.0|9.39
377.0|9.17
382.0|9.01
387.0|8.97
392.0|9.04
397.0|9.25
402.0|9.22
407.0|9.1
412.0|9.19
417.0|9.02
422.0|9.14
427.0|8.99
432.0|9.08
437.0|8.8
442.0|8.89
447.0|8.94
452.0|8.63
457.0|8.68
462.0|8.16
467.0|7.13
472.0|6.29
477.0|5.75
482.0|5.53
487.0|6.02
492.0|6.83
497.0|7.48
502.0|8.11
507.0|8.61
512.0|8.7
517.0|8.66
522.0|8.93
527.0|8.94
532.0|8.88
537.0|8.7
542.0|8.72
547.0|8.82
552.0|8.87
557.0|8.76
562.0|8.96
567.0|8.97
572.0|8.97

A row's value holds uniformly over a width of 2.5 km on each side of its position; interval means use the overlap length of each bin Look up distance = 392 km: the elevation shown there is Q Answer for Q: 9.04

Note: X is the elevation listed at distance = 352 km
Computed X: 8.89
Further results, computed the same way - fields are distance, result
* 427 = 8.99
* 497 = 7.48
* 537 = 8.7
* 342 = 9.17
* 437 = 8.8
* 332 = 8.87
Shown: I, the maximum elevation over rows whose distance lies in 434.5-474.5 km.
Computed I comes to 8.94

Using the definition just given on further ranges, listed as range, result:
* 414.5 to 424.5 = 9.14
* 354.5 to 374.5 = 9.39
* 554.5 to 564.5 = 8.96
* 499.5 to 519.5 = 8.7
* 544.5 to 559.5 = 8.87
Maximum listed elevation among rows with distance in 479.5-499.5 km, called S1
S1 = 7.48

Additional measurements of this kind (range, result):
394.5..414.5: 9.25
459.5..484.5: 8.16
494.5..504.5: 8.11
